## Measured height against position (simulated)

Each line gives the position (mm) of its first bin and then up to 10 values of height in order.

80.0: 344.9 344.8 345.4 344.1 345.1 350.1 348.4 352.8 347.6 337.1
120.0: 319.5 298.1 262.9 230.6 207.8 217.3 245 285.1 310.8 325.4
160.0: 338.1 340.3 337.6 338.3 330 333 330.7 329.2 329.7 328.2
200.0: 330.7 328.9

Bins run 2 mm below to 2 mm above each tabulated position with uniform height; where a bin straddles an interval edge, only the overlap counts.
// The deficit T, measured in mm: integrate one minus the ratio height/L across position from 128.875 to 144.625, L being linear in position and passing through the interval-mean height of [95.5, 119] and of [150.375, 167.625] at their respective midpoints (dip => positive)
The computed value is 5.2 mm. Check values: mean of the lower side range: 346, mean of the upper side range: 330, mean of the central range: 226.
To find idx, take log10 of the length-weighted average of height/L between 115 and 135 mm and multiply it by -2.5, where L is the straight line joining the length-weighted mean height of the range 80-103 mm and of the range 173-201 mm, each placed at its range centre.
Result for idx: 0.20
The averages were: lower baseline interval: 346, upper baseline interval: 330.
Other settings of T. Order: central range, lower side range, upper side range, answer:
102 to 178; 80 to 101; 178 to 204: 7.7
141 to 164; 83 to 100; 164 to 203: 2.5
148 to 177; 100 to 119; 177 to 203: 0.6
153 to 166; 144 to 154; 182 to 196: -1.5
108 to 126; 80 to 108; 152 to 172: 0.7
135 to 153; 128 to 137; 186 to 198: -0.2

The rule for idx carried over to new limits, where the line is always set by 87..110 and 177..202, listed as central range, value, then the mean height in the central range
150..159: 0.055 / 320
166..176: -0.008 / 336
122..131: 0.238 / 275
